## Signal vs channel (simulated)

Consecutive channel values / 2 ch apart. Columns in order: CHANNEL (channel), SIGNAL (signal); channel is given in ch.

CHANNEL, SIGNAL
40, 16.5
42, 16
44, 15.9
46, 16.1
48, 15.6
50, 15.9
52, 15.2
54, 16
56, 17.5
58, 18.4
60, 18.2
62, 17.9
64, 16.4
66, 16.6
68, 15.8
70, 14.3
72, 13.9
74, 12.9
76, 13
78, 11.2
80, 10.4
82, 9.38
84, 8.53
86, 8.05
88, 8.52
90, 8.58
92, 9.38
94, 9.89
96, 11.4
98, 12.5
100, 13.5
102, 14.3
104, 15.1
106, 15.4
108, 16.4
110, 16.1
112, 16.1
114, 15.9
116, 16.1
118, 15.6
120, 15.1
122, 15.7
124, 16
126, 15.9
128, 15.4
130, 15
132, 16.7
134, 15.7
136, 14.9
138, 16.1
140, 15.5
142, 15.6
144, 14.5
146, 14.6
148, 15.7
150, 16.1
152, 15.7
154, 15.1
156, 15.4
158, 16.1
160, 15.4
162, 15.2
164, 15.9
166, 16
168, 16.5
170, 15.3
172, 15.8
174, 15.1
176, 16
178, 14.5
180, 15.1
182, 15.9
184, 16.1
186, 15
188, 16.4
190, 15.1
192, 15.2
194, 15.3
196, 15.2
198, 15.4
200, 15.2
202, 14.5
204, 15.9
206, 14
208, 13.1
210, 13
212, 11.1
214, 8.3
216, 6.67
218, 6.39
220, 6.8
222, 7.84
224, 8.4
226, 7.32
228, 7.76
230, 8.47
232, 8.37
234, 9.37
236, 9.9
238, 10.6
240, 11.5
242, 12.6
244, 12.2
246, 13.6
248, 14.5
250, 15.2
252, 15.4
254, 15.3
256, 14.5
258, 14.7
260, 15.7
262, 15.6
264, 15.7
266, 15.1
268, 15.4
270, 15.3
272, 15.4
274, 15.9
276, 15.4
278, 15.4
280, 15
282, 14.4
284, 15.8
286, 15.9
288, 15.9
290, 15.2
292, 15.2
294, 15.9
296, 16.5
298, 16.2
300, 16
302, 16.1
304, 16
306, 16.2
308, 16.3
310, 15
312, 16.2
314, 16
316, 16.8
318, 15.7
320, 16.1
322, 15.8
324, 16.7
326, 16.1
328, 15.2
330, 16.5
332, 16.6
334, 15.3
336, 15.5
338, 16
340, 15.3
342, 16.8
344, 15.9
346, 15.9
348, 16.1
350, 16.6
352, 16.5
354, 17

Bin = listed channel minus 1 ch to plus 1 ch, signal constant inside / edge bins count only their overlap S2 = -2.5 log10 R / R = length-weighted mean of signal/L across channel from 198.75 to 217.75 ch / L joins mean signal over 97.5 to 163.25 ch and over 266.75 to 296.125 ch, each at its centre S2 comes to 0.255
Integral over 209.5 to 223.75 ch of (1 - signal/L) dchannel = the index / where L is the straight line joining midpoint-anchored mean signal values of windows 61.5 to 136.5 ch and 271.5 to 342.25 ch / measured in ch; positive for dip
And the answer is 6.2 ch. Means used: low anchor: 13.7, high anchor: 15.8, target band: 8.42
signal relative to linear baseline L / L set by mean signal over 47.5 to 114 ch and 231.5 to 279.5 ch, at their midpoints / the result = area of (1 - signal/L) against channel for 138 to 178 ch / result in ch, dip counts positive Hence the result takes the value -5.0 ch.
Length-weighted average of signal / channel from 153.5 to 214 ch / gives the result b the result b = 15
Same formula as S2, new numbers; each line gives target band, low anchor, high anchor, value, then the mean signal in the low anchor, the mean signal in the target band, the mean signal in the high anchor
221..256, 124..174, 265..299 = 0.36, 15.6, 11.2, 15.5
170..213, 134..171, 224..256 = -0.09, 15.5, 14.9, 11.5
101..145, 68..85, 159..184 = -0.14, 11.9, 15.6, 15.6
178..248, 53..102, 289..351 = 0.21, 13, 12.1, 16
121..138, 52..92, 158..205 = -0.09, 13.4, 15.7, 15.5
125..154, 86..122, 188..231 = -0.21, 13.4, 15.5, 11.6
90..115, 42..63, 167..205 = 0.19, 16.6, 13.6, 15.4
